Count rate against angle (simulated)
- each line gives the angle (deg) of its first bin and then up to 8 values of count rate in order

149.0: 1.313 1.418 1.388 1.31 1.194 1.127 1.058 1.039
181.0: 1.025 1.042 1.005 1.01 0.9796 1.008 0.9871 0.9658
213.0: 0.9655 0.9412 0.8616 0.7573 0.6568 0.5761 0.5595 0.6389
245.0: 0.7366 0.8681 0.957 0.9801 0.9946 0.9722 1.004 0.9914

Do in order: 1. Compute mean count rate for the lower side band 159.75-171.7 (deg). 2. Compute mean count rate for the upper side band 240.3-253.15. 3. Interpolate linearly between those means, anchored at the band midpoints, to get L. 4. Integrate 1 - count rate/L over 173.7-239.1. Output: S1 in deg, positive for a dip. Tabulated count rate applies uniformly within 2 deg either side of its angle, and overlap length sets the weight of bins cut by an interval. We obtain 6.5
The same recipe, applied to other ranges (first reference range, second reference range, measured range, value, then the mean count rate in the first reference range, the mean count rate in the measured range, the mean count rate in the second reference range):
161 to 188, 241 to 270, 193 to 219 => 1.1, 1.09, 0.977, 0.908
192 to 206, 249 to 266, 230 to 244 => 5.3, 0.996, 0.607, 0.964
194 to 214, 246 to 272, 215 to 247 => 8.4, 0.983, 0.716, 0.955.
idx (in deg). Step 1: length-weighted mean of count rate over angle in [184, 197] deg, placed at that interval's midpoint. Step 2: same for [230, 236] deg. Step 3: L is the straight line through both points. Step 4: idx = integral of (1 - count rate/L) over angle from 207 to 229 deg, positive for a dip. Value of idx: -4.14 deg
